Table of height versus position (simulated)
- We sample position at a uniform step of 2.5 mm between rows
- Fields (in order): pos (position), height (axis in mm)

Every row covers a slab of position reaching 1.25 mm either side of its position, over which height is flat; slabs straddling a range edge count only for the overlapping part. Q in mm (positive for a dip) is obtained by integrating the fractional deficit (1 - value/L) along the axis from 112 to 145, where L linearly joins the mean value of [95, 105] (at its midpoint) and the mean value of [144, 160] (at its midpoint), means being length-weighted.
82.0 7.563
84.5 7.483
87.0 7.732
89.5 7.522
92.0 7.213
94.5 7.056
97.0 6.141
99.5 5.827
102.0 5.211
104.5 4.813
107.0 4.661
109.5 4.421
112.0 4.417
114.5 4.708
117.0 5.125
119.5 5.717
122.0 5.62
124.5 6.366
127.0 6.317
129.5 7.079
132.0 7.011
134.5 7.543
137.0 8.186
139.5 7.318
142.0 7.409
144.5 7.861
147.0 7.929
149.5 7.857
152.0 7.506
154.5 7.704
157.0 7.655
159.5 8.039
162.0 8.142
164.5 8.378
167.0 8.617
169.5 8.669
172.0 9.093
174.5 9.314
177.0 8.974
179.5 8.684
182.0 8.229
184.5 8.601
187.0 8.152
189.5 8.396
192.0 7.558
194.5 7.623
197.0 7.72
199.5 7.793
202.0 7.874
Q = 1.6 mm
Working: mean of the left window 5.67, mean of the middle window 6.52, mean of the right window 7.78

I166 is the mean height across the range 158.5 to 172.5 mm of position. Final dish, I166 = 8.47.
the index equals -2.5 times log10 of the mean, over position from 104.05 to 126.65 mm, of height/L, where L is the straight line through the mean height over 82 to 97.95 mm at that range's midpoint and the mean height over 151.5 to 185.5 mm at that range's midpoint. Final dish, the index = 0.43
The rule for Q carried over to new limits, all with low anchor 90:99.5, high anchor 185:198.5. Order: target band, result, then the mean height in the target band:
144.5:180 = -3.4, 8.3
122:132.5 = 0.9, 6.54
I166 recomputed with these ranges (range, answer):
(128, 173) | 7.87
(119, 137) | 6.67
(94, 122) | 5.25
